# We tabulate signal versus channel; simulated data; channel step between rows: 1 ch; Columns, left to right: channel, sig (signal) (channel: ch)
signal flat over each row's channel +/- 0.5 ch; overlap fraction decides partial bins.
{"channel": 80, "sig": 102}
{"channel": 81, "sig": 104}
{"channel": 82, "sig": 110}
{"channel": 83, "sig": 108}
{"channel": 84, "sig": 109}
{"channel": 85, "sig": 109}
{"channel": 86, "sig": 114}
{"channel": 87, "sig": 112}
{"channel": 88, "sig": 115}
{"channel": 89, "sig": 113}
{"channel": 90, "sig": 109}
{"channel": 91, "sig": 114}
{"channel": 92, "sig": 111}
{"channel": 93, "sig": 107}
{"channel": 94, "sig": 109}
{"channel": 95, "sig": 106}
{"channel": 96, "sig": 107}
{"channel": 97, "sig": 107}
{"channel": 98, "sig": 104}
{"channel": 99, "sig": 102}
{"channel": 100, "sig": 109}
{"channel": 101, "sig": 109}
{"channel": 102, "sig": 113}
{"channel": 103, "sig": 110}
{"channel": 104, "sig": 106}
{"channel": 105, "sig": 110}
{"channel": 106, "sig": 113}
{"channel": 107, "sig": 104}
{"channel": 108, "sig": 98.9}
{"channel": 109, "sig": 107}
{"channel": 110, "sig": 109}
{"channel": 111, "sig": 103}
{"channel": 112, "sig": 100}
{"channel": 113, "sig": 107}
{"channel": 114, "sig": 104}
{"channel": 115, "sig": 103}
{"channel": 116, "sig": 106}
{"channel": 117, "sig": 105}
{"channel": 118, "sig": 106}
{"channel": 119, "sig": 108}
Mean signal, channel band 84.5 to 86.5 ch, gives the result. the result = 112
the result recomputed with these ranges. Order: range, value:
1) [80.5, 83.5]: 107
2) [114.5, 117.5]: 105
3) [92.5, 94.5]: 108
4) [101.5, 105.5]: 110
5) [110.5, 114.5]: 104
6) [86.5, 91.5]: 113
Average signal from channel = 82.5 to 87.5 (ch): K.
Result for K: 110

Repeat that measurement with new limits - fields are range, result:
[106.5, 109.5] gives 103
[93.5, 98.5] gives 107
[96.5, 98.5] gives 106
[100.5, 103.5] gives 111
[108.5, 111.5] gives 106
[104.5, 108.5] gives 106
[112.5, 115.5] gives 105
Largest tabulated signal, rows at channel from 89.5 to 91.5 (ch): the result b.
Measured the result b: 114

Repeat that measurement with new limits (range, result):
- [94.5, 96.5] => 107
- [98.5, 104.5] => 113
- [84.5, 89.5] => 115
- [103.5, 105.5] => 110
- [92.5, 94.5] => 109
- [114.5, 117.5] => 106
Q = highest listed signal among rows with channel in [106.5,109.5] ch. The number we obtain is 107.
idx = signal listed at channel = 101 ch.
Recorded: 109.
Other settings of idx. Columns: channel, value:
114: 104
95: 106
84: 109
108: 98.9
